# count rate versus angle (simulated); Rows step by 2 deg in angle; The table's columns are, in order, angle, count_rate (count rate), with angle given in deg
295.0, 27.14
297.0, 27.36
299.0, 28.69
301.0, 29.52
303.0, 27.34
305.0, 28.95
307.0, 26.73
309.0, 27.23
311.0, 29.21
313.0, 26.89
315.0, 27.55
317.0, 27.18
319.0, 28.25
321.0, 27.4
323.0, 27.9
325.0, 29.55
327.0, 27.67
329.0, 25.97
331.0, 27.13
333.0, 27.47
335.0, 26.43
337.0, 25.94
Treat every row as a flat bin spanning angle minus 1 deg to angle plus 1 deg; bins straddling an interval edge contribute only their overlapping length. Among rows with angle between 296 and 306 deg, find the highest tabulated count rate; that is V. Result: 29.52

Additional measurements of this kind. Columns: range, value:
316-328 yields 29.55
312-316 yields 27.55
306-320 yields 29.21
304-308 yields 28.95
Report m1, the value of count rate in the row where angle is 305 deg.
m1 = 28.95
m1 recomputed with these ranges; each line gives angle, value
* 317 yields 27.18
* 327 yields 27.67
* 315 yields 27.55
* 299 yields 28.69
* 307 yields 26.73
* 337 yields 25.94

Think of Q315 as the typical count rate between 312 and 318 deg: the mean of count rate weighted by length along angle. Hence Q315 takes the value 27.2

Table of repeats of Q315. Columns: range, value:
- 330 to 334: 27.3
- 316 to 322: 27.6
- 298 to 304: 28.5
